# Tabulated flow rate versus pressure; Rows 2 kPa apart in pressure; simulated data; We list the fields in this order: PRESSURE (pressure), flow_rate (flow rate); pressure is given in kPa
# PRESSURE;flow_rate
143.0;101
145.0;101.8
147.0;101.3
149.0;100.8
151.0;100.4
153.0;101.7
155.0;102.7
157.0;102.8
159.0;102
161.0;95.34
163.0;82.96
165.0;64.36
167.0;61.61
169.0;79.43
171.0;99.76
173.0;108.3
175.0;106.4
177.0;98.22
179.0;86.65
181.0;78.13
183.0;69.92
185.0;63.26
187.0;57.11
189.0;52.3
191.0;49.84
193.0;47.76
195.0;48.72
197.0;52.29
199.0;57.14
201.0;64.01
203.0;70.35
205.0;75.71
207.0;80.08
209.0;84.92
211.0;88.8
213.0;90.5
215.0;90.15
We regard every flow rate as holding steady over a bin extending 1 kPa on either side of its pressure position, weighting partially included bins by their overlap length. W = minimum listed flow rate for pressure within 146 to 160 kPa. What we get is 100.4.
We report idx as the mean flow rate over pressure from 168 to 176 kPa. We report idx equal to 98.5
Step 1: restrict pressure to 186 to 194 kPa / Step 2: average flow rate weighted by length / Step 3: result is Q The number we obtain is 51.8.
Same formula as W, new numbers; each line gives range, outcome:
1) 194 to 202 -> 48.72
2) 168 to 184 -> 69.92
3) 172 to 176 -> 106.4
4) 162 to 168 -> 61.61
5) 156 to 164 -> 82.96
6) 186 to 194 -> 47.76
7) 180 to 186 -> 63.26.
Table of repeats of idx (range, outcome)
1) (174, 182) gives 92.3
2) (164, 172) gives 76.3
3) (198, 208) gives 69.5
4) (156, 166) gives 89.5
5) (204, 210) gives 80.2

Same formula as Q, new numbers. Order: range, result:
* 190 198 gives 49.7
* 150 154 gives 101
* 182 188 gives 63.4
